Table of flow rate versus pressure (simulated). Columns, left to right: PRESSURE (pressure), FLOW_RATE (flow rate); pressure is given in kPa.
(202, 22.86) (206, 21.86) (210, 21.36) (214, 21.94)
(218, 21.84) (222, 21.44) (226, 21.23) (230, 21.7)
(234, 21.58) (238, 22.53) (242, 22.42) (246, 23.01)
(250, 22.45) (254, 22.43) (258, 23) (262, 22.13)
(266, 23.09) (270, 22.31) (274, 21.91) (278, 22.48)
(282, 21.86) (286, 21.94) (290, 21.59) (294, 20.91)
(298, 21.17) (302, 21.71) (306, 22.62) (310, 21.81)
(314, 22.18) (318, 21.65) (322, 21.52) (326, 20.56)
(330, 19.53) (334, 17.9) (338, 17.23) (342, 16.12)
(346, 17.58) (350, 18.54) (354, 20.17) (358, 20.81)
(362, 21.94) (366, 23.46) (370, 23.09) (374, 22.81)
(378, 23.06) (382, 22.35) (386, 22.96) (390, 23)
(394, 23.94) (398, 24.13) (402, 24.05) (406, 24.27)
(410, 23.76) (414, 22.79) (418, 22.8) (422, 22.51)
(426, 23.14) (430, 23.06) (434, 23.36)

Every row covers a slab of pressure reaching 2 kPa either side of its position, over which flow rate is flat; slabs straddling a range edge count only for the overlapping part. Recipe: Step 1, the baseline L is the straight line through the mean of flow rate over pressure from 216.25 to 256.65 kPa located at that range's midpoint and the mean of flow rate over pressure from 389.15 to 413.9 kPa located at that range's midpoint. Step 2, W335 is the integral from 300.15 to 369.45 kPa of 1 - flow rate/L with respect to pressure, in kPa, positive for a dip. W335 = 8.2 kPa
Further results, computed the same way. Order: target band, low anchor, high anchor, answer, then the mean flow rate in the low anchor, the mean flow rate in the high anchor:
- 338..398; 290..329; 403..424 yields 3.1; 21.5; 23.3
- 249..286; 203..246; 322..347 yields -3.3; 21.9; 18.4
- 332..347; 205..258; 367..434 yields 3.7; 22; 23.2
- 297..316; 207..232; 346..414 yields 0.1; 21.6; 22.5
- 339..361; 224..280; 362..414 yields 4.1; 22.3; 23.3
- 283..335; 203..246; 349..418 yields 2.5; 21.9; 22.7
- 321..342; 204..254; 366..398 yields 3.5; 22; 23.1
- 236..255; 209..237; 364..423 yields -0.6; 21.6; 23.3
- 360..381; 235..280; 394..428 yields 0.3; 22.5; 23.5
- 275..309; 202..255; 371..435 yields 1.0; 22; 23.2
